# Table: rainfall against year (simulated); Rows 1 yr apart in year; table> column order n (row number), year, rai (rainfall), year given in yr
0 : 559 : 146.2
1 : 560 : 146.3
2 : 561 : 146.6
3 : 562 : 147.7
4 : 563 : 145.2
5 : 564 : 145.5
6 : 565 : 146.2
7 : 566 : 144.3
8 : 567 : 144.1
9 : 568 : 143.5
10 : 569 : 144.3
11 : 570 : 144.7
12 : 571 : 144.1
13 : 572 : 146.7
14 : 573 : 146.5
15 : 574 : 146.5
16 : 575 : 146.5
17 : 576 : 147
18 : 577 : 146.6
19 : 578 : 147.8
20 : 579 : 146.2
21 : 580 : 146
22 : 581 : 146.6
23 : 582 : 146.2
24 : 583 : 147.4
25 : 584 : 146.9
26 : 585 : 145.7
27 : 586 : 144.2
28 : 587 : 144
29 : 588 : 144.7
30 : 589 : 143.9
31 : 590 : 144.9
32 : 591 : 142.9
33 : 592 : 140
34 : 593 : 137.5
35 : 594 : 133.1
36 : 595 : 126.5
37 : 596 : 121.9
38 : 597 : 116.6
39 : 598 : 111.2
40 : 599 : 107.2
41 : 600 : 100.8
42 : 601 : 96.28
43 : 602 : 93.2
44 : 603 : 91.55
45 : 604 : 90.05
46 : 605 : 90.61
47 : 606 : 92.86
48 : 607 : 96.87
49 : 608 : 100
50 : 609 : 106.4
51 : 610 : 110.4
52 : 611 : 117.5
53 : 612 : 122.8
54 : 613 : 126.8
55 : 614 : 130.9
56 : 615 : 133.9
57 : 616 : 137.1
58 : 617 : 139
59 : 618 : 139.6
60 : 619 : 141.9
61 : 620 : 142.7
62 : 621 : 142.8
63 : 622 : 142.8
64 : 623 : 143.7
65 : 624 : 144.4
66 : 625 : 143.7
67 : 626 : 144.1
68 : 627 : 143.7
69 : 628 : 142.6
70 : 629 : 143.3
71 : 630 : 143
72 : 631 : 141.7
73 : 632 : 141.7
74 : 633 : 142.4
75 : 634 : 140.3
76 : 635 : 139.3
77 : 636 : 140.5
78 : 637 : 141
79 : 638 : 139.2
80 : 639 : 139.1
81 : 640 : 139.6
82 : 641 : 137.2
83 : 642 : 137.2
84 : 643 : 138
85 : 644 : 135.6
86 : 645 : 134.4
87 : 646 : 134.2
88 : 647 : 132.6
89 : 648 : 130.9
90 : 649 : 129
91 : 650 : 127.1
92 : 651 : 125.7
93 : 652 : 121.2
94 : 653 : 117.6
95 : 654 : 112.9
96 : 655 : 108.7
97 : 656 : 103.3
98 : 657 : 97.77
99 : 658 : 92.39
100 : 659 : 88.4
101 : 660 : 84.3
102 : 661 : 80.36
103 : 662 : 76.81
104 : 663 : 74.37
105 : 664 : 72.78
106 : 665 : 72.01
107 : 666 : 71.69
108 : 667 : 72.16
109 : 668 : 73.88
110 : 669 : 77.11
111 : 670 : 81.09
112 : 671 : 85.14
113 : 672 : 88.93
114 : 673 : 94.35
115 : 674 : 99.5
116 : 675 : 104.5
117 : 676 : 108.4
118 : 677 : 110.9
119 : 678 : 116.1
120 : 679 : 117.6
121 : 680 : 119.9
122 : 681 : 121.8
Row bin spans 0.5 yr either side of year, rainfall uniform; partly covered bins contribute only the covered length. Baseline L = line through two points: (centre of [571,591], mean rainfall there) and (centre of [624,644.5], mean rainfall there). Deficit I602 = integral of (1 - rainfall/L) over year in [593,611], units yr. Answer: 4.71 yr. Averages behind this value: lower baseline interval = 146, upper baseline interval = 141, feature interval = 106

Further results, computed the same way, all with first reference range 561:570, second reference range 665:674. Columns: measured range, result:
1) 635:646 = -4.3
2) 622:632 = -3.4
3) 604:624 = -1.6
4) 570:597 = -1.7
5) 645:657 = -3.8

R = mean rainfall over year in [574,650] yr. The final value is 132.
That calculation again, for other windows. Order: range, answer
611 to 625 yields 137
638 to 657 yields 128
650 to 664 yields 98.8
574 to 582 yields 147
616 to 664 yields 128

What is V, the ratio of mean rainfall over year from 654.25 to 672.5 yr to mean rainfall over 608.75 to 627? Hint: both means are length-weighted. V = 0.62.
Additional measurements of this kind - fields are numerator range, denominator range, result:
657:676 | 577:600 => 0.61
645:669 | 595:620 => 0.88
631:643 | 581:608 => 1.14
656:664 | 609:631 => 0.63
